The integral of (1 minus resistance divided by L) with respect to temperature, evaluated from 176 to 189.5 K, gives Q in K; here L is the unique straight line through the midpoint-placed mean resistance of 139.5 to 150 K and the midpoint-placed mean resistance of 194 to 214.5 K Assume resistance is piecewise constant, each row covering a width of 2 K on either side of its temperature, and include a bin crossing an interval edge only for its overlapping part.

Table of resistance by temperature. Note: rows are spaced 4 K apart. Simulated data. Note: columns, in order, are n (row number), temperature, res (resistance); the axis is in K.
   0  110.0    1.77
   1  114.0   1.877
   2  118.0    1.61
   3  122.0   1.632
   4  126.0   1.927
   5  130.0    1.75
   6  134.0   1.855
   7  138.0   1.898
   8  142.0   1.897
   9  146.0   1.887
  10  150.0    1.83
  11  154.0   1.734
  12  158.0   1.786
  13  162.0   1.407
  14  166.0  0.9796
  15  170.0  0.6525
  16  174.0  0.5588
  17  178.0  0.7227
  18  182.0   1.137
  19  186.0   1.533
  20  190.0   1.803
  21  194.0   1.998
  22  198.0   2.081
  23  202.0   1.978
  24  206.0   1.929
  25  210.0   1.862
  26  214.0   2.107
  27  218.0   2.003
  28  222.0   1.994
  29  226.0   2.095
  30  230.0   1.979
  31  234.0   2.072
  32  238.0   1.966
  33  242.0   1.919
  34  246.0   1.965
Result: 5.15 K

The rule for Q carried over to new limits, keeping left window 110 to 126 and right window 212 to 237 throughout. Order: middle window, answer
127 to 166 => 1.6 K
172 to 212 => 8.1 K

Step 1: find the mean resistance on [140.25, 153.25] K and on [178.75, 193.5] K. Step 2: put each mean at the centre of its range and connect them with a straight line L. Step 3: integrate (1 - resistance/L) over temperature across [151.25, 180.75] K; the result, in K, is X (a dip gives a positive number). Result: 9.7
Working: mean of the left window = 1.86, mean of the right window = 1.48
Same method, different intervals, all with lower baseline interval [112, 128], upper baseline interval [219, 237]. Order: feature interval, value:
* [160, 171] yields 4.86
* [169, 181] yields 7.67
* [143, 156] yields 0.08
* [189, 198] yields -0.03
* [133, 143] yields -0.44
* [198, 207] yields -0.09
